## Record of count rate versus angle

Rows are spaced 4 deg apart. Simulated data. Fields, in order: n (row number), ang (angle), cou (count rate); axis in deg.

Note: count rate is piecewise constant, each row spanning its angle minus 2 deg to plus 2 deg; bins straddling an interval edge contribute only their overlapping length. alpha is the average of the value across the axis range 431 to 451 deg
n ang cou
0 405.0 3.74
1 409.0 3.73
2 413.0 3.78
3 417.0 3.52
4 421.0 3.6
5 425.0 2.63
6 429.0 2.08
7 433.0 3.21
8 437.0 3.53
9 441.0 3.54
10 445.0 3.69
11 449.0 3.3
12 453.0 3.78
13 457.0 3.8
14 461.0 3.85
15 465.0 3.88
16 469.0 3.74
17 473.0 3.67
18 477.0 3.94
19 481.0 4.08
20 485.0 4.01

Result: 3.45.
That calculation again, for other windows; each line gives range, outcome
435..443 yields 3.54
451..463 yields 3.81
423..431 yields 2.35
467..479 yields 3.78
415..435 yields 3.01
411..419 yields 3.65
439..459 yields 3.62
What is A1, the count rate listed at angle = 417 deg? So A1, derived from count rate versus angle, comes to 3.52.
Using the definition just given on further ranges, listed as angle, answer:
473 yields 3.67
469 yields 3.74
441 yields 3.54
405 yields 3.74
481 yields 4.08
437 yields 3.53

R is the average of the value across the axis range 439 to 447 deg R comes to 3.62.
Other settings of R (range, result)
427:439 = 2.94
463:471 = 3.81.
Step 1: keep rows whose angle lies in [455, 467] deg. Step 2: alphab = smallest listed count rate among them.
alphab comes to 3.8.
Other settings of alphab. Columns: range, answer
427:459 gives 2.08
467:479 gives 3.67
